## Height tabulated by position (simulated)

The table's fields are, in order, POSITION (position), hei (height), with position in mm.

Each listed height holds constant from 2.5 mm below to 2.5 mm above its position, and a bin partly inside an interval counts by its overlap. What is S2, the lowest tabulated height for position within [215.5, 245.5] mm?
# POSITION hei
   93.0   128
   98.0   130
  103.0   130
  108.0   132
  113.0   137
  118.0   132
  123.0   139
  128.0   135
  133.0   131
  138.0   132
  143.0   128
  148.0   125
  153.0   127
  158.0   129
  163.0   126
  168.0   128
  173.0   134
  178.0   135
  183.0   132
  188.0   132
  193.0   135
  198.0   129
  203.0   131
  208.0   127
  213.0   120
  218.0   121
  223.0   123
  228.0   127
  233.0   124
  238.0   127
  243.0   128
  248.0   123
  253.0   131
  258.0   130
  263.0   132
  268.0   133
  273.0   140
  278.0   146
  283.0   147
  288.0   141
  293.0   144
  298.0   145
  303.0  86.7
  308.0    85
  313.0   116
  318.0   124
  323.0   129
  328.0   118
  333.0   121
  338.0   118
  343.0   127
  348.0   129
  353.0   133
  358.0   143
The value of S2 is 121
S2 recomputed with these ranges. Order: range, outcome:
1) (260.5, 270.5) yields 132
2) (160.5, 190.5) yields 126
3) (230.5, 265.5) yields 123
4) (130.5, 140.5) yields 131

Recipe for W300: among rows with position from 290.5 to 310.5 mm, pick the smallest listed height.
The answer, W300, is 85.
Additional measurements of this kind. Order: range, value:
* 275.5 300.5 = 141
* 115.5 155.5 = 125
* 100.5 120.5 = 130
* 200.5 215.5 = 120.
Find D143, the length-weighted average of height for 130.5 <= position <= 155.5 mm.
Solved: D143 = 129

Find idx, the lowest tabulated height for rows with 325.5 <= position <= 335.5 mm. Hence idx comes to 118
